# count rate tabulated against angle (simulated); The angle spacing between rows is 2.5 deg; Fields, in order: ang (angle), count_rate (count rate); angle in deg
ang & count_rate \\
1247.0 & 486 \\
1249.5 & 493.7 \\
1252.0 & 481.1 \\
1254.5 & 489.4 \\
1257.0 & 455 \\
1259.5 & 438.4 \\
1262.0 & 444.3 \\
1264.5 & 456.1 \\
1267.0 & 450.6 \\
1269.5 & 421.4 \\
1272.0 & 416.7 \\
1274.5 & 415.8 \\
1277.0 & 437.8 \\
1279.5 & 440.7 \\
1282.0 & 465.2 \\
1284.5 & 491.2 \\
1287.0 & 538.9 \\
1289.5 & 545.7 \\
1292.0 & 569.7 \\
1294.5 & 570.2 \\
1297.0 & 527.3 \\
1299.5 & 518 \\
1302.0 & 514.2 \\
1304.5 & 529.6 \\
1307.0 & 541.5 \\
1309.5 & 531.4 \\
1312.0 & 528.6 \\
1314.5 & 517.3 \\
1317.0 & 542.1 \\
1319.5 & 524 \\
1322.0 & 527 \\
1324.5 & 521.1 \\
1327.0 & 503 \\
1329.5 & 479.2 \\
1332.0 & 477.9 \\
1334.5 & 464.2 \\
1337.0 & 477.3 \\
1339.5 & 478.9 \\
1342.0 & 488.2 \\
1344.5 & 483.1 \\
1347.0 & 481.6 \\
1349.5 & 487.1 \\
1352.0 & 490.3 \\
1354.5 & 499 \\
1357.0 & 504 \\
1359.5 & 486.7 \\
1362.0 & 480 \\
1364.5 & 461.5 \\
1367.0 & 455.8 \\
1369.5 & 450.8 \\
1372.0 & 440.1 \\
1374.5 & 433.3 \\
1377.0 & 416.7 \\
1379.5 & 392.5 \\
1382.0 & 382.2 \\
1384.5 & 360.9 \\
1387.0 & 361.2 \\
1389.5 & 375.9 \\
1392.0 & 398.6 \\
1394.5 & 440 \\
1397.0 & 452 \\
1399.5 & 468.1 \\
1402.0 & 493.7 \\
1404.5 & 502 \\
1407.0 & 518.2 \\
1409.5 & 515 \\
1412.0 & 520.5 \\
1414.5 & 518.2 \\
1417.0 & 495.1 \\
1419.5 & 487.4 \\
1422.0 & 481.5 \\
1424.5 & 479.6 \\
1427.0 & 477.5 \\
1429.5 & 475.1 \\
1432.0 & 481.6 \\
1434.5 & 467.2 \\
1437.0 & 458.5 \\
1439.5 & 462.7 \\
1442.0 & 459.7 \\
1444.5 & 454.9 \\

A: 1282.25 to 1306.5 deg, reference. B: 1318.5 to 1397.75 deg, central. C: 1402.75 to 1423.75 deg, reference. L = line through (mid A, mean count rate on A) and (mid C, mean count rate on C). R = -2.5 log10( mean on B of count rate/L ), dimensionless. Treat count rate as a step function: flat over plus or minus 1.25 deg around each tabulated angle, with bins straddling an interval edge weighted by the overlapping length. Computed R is 0.131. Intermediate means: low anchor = 531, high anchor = 504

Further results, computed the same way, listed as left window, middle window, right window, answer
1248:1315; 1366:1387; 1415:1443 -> 0.17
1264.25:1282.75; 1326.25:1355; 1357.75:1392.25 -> -0.13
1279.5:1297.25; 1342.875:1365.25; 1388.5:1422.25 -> 0.02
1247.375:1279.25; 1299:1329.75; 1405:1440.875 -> -0.13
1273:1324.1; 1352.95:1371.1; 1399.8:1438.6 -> 0.06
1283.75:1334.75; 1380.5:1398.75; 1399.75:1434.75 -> 0.25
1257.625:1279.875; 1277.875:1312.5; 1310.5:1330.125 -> -0.09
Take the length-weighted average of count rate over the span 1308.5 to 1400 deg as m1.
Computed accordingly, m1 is 466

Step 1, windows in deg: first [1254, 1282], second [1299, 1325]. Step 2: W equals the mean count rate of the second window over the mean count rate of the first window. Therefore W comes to 1.2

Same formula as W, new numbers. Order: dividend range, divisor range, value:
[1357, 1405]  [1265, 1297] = 0.90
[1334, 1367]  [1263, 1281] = 1.11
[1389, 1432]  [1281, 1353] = 0.94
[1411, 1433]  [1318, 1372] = 1.01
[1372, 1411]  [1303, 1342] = 0.85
